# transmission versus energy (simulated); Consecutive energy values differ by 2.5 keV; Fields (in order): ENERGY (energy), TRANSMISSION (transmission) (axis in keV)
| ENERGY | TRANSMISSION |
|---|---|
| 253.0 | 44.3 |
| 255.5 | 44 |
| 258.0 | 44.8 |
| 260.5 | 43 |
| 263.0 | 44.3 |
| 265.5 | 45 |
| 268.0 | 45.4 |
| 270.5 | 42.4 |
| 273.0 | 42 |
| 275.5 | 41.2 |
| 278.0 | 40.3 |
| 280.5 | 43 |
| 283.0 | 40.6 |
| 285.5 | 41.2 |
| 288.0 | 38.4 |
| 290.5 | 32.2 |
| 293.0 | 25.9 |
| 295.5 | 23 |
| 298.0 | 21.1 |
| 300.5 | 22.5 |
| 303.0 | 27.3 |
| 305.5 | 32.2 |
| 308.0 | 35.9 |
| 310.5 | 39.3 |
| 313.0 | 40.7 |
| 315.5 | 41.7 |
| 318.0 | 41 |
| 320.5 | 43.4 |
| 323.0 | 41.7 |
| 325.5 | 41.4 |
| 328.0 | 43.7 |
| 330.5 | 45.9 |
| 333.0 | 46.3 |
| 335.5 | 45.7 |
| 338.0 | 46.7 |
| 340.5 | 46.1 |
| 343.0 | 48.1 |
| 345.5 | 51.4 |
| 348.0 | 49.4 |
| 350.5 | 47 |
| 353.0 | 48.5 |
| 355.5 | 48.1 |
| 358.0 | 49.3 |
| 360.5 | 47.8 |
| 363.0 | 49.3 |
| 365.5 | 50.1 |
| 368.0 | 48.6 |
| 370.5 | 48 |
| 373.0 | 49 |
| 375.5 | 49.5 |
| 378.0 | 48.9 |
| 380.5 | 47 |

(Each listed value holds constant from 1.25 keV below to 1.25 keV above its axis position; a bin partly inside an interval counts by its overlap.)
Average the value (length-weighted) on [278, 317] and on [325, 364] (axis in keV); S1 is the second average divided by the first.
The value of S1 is 1.39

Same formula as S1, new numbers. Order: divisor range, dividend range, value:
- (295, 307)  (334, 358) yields 1.87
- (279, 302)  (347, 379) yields 1.52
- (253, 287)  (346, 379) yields 1.14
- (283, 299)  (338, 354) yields 1.55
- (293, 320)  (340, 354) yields 1.49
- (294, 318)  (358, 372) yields 1.53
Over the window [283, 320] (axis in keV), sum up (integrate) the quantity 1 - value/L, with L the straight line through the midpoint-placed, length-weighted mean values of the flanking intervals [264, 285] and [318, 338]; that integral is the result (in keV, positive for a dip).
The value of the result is 8.3 keV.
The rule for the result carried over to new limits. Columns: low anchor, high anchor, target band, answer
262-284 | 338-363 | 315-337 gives 1.45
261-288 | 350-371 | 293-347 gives 8.06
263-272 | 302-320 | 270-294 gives 1.86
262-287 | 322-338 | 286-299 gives 4.24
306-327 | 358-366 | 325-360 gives -1.40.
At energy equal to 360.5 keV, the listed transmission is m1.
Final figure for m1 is 47.8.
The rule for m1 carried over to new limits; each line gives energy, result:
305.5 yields 32.2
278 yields 40.3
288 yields 38.4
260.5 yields 43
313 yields 40.7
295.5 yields 23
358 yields 49.3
